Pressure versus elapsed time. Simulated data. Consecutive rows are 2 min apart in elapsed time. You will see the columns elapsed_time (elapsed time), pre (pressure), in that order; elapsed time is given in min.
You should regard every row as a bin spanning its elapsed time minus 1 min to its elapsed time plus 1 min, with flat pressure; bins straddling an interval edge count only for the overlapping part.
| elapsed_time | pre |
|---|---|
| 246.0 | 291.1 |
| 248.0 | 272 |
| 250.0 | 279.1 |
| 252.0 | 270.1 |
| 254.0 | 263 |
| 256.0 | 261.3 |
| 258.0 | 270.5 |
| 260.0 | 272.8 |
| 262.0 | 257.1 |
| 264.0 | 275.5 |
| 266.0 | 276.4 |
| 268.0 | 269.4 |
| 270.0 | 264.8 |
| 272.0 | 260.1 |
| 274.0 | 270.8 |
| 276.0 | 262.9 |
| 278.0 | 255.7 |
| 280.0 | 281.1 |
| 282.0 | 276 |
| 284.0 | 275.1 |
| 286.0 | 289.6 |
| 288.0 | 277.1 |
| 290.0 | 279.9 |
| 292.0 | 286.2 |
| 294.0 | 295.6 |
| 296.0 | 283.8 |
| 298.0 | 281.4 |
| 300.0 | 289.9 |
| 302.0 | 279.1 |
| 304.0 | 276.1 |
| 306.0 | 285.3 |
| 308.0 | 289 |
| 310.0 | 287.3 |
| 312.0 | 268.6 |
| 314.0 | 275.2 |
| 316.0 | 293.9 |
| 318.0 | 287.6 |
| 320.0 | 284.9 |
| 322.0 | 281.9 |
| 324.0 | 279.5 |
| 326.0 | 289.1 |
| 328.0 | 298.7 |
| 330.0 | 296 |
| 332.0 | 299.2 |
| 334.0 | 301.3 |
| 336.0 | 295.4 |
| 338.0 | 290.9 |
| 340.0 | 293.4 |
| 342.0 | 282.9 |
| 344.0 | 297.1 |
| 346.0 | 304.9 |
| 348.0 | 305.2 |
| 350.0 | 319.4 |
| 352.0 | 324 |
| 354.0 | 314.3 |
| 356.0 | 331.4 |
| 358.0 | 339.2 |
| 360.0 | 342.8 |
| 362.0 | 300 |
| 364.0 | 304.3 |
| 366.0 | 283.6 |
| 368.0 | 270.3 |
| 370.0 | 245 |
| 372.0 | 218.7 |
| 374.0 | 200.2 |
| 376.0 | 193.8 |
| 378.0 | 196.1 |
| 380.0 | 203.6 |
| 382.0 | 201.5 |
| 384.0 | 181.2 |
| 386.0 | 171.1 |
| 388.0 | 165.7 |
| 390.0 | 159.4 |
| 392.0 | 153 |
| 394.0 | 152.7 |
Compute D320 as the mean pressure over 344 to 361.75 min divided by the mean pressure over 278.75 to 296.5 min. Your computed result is 1.13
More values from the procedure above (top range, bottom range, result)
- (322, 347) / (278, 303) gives 1.04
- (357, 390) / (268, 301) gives 0.85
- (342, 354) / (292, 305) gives 1.08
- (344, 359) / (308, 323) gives 1.12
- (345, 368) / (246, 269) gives 1.16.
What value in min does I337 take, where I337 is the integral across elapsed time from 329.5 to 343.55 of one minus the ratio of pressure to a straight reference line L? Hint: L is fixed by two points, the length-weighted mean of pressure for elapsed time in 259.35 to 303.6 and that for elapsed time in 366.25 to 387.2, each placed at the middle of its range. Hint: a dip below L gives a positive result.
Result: -3.33 min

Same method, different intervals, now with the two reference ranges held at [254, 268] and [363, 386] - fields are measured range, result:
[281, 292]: -0.91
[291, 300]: -1.13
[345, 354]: -3.04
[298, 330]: -4.74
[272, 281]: -0.15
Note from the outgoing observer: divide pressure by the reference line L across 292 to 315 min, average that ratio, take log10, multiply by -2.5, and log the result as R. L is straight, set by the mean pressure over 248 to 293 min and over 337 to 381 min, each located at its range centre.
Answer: -0.03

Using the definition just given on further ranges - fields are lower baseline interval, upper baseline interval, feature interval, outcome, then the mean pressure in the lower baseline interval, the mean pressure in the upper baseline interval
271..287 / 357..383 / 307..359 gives -0.14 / 271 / 254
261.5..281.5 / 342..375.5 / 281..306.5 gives -0.03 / 268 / 292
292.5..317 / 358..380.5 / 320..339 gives -0.07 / 284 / 256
